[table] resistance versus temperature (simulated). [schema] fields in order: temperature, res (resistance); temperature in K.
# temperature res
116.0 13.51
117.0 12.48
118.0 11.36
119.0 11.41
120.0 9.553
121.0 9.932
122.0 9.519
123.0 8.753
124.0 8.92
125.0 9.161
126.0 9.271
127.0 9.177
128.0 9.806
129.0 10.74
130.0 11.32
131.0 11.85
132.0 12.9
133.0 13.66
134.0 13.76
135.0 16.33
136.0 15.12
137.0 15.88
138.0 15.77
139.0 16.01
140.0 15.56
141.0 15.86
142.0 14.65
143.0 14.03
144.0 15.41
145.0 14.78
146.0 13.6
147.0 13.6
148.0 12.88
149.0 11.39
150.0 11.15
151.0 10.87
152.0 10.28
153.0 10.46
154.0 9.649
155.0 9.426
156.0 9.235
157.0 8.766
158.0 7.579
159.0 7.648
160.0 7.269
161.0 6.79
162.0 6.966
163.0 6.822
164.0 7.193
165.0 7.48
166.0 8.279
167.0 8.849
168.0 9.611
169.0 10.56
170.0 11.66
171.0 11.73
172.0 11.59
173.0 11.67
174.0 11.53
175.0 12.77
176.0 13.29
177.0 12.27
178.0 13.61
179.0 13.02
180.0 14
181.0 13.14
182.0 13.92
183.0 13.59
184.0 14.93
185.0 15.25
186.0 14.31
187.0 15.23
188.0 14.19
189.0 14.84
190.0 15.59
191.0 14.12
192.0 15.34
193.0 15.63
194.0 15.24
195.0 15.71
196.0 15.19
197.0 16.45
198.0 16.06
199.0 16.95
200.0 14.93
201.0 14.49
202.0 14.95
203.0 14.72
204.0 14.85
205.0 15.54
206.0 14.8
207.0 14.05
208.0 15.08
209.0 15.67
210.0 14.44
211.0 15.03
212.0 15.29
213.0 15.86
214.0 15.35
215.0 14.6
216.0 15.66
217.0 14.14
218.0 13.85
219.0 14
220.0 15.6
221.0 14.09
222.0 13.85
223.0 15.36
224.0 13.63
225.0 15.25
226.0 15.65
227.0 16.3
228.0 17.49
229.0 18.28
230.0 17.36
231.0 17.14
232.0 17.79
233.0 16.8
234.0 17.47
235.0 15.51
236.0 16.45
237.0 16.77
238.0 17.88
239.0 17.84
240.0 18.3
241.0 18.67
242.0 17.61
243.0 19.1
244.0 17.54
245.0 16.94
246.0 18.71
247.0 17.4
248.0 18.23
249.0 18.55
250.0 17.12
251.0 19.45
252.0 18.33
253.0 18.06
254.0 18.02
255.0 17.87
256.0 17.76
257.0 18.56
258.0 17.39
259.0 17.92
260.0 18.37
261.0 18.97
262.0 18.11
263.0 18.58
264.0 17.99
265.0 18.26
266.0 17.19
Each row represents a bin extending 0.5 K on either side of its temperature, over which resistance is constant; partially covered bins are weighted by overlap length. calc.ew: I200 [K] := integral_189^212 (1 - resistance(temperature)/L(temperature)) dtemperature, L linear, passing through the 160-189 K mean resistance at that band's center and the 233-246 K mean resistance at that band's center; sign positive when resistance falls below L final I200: -2.15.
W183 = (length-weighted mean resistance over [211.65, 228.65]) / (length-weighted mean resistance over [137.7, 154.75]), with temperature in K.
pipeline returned 1.14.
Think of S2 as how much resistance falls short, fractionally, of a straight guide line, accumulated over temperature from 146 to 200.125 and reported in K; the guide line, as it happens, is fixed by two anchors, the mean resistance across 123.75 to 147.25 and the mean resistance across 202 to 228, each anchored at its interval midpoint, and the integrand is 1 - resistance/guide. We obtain 7.9 K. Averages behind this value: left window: 13.3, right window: 15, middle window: 12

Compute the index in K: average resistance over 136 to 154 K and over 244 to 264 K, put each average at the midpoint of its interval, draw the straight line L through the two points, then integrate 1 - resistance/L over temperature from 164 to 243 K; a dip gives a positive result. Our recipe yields 6.9 K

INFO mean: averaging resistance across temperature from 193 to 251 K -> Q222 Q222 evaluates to 16.1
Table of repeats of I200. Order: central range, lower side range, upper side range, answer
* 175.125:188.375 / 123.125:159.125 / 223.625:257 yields 0.4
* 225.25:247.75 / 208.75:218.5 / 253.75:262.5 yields -1.1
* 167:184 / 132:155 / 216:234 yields 2.5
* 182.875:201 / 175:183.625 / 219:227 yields -1.9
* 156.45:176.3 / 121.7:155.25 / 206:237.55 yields 6.1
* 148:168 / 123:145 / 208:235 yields 7.1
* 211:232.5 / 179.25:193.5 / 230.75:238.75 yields 1.1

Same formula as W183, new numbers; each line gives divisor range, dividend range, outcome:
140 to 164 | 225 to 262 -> 1.63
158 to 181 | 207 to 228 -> 1.47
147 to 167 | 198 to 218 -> 1.66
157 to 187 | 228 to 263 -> 1.62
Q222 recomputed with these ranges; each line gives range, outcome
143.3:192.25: 11.6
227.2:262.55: 17.8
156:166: 7.53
